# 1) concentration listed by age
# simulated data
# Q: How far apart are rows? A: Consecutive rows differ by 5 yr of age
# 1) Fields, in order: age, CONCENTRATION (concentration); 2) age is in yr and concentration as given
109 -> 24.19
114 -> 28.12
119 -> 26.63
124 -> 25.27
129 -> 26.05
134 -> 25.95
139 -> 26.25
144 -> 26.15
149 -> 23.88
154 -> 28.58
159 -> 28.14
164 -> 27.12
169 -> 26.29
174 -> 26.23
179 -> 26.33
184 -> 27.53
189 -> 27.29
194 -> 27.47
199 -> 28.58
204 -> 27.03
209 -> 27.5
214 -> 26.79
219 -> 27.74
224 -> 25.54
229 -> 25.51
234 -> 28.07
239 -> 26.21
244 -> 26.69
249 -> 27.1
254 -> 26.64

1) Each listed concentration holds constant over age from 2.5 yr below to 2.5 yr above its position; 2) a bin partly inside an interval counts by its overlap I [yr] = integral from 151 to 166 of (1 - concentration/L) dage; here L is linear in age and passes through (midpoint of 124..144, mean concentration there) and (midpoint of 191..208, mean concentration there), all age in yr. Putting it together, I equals -0.7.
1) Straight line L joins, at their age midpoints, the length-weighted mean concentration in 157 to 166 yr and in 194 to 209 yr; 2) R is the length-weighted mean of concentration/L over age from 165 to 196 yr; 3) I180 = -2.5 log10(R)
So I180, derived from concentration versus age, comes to 0.03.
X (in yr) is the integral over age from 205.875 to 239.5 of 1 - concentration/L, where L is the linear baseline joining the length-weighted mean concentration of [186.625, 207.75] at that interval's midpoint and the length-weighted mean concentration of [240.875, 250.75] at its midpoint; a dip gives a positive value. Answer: 0.48 yr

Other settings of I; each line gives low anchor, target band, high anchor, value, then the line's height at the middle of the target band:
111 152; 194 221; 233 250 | -0.9 yr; 26.6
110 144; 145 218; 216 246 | -1.6 yr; 26.5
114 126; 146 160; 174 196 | 0.0 yr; 26.7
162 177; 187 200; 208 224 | -0.4 yr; 26.8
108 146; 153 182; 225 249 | -0.8 yr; 26.3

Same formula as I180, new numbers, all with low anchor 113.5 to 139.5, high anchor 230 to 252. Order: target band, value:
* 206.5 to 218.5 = -0.02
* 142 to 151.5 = 0.06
